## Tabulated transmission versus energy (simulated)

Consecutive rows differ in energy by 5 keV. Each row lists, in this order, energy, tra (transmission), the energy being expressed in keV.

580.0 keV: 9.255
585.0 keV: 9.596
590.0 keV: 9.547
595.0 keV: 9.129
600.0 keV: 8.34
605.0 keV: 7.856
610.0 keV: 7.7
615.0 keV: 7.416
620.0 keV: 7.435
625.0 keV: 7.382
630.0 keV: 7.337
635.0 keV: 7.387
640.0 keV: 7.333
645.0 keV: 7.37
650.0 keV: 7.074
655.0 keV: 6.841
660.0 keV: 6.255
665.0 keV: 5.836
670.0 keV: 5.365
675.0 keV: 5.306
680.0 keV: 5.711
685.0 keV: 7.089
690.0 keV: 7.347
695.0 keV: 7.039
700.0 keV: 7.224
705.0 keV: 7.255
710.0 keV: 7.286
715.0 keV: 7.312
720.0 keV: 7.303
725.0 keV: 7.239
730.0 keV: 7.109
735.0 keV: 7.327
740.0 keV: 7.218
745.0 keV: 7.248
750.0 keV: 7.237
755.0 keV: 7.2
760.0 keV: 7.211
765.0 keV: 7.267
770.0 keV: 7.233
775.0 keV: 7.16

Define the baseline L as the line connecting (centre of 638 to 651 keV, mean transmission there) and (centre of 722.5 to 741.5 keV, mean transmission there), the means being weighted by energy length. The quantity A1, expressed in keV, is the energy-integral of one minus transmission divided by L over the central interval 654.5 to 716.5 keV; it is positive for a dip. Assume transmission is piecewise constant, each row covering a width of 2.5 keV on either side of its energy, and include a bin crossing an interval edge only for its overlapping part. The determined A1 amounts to 5.7 keV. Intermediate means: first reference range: 7.28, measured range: 6.59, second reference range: 7.22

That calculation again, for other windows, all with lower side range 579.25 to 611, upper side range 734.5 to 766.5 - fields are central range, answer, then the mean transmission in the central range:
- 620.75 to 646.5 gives 3.2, 7.37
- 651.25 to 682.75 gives 8.3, 5.94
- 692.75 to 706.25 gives 1.0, 7.17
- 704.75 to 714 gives 0.4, 7.28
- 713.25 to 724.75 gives 0.4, 7.29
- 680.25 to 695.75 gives 1.8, 6.96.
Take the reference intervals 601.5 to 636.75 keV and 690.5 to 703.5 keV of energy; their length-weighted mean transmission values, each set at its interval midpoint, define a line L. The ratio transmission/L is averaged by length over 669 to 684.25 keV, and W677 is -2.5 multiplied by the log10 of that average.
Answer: 0.27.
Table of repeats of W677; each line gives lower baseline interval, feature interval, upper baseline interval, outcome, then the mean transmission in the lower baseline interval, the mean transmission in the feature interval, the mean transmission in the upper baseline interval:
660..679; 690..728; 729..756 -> -0.12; 5.62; 7.24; 7.23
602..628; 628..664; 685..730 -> 0.06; 7.57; 7.03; 7.23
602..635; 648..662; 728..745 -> 0.11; 7.52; 6.73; 7.23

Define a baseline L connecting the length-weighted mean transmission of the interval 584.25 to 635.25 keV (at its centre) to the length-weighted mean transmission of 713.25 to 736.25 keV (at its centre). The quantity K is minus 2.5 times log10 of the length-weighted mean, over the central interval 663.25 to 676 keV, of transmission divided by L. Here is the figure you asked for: 0.36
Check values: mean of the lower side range 8.08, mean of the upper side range 7.25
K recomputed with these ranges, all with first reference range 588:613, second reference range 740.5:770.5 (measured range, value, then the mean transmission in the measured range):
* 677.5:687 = 0.22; 6.36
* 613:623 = 0.13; 7.42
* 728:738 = 0.03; 7.22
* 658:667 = 0.30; 6.05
